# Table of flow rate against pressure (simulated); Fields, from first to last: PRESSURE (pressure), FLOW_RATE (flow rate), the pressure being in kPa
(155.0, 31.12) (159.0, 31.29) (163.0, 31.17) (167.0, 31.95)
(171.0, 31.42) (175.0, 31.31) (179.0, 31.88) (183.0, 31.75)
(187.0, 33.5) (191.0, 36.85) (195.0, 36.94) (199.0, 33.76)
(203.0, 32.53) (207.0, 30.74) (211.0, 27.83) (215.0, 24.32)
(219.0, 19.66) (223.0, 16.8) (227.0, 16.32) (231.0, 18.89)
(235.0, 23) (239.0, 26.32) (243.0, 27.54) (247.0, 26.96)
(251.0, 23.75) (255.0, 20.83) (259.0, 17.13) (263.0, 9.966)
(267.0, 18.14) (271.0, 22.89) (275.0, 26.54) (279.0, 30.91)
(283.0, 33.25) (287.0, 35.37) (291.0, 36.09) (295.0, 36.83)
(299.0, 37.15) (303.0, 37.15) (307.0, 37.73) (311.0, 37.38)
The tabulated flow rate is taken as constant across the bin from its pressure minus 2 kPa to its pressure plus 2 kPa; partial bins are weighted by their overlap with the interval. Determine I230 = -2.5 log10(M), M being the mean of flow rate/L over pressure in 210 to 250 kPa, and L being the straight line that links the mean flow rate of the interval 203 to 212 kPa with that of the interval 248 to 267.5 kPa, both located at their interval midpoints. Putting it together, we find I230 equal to 0.080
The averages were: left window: 30.2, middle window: 22.7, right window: 18.4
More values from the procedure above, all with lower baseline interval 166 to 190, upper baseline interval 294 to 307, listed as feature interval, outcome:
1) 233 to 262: 0.45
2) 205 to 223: 0.34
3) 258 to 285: 0.49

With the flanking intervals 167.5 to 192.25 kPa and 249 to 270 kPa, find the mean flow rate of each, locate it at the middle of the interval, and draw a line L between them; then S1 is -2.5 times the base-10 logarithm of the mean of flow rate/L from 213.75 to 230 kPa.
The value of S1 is 0.30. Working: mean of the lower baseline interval 32.6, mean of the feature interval 19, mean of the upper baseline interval 18.2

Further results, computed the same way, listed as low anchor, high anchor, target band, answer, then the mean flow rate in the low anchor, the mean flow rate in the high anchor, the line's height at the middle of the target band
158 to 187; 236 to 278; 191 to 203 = -0.21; 31.7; 22.2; 28.9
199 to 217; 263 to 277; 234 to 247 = -0.05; 29.4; 20.7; 24.9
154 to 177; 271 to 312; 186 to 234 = 0.19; 31.4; 34.2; 32.4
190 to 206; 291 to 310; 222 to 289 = 0.47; 34.6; 37.1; 36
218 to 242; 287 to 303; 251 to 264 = 0.46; 20.5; 36.6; 27.3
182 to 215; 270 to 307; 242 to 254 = 0.28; 32.5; 33.4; 33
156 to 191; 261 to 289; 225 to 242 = 0.29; 32.1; 25.3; 28.1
